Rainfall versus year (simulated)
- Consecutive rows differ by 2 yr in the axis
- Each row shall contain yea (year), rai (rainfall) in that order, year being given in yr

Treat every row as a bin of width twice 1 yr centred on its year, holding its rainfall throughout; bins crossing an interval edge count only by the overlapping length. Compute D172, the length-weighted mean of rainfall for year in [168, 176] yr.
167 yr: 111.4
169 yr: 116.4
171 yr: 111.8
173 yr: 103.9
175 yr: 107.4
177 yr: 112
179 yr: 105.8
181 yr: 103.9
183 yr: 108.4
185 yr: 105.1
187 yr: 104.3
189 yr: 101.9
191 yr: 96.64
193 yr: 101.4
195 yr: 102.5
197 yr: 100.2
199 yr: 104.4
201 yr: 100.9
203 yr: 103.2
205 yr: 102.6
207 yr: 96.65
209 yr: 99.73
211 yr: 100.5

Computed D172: 110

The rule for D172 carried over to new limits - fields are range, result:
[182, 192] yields 103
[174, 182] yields 107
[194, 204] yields 102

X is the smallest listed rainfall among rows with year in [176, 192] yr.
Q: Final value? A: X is 96.64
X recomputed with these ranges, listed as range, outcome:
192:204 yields 100.2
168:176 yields 103.9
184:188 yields 104.3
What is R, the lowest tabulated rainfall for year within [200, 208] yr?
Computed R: 96.65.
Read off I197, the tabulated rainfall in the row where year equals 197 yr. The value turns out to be 100.2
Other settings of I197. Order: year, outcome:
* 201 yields 100.9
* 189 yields 101.9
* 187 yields 104.3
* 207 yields 96.65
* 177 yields 112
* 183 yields 108.4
